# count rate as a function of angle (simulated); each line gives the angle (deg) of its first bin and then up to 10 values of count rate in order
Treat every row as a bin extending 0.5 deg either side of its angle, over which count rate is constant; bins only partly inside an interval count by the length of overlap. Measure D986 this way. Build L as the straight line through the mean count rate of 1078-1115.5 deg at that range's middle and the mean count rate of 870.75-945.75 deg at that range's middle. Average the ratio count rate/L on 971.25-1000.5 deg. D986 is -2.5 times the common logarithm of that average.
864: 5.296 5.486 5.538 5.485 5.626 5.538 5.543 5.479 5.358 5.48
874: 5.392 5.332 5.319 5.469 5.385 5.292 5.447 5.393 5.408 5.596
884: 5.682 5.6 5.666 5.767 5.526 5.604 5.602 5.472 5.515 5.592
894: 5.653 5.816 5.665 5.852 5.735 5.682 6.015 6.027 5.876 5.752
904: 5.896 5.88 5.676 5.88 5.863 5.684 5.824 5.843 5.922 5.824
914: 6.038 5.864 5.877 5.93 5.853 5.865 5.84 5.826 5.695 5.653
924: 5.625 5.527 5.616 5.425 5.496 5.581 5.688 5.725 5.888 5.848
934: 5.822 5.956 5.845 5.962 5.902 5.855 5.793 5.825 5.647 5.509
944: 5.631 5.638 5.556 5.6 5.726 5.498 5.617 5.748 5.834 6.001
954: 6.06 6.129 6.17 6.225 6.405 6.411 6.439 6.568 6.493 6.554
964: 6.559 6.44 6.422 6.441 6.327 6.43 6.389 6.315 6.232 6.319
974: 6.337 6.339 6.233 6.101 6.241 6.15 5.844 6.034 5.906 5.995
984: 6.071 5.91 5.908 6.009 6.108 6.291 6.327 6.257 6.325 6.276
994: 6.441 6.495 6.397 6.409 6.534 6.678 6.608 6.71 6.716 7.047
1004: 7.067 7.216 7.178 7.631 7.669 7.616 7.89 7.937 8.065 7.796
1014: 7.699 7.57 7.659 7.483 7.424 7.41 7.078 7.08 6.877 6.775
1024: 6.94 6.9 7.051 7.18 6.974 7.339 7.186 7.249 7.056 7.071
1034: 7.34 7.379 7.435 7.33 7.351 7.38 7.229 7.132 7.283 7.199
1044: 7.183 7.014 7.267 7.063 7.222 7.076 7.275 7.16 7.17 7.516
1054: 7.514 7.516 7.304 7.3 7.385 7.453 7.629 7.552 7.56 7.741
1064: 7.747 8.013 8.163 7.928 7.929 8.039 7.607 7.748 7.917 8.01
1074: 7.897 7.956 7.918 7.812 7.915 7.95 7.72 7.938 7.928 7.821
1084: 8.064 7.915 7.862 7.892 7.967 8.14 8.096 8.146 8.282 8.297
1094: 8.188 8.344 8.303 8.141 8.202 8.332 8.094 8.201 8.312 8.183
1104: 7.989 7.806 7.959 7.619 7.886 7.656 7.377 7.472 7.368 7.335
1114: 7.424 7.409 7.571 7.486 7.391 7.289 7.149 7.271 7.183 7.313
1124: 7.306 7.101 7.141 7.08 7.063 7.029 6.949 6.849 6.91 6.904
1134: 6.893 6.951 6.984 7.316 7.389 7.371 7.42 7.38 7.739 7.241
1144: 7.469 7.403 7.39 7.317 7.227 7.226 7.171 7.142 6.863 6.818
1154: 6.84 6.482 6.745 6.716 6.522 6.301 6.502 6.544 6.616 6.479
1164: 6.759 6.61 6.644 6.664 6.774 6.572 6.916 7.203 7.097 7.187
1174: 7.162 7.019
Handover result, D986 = 0.06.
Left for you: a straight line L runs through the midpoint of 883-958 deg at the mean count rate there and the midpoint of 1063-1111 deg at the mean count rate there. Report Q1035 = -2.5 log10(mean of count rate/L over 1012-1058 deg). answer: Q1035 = 0.00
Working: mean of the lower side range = 5.77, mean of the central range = 7.26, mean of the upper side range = 7.98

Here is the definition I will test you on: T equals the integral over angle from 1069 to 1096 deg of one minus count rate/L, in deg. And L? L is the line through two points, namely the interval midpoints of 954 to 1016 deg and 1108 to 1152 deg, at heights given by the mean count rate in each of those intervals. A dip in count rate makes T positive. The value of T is -3.6 deg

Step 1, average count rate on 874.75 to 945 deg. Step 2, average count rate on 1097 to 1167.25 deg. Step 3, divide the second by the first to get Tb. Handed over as 1.27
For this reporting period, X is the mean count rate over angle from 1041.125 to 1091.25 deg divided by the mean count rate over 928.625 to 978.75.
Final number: 1.27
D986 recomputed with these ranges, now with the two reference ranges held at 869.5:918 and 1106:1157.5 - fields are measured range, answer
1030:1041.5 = -0.105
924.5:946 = 0.041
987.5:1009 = -0.059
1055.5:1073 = -0.140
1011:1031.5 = -0.126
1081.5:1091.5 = -0.154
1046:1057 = -0.091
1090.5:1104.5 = -0.174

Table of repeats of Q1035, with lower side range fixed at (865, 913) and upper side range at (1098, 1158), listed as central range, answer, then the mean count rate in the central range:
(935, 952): 0.06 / 5.72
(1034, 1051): -0.08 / 7.24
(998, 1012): -0.12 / 7.23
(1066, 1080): -0.14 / 7.9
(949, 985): 0.00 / 6.21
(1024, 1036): -0.08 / 7.16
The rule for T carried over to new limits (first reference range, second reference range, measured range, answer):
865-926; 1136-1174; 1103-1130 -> -2.5 deg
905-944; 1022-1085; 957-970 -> -0.3 deg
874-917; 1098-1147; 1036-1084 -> -4.3 deg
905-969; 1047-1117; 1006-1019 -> -1.5 deg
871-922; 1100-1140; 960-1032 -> -3.2 deg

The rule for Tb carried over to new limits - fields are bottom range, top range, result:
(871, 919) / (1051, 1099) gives 1.38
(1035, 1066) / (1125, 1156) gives 0.97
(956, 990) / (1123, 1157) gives 1.14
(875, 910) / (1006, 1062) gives 1.30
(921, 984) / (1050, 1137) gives 1.28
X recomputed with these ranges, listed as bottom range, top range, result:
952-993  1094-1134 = 1.21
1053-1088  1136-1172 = 0.90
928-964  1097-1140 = 1.26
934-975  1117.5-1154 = 1.18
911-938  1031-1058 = 1.26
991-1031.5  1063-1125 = 1.10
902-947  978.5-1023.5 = 1.18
